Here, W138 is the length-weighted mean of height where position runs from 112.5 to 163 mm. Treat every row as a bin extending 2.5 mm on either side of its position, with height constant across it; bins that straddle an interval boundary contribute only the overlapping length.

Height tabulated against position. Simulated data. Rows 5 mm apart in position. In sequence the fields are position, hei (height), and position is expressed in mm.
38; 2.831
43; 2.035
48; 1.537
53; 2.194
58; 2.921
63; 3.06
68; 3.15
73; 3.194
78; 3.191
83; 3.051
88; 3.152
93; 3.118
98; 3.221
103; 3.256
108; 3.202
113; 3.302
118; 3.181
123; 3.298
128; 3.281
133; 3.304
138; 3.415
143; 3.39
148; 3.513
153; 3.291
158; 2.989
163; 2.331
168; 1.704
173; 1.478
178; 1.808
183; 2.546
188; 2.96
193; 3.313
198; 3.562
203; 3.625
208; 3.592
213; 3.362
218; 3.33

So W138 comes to 3.25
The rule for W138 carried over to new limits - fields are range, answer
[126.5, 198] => 2.83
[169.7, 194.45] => 2.36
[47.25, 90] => 2.88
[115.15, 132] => 3.26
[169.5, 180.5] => 1.65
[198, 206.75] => 3.6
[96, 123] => 3.24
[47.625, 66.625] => 2.57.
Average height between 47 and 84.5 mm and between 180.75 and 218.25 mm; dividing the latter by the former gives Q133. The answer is 1.2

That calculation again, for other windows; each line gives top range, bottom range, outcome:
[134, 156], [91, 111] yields 1.06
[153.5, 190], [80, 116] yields 0.72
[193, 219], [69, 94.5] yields 1.11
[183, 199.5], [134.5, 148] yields 0.92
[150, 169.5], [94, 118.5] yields 0.82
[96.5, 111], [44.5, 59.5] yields 1.50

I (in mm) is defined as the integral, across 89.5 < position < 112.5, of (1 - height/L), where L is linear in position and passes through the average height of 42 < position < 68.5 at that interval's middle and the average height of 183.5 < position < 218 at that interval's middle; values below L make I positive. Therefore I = -3.9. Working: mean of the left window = 2.46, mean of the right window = 3.35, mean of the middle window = 3.21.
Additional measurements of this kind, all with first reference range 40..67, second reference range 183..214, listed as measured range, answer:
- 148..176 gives 5.74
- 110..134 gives -3.60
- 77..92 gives -3.01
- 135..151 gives -2.43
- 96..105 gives -1.77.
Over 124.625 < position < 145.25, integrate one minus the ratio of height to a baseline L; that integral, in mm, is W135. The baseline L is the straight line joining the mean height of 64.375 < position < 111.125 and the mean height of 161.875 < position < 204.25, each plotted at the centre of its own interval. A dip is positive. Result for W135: -3.40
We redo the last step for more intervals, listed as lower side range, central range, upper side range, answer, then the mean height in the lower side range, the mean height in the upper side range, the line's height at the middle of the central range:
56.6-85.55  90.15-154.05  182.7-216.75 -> -1.9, 3.1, 3.33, 3.19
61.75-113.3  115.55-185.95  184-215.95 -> 9.6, 3.17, 3.36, 3.28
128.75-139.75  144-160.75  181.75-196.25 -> -0.1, 3.34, 3.01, 3.23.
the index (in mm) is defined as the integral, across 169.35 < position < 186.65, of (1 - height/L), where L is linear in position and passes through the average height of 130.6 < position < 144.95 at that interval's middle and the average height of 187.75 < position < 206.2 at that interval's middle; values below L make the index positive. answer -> 7.2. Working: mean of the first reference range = 3.37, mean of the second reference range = 3.42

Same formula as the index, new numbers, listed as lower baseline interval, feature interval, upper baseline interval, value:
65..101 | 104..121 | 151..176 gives -2.27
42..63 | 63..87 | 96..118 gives -4.17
